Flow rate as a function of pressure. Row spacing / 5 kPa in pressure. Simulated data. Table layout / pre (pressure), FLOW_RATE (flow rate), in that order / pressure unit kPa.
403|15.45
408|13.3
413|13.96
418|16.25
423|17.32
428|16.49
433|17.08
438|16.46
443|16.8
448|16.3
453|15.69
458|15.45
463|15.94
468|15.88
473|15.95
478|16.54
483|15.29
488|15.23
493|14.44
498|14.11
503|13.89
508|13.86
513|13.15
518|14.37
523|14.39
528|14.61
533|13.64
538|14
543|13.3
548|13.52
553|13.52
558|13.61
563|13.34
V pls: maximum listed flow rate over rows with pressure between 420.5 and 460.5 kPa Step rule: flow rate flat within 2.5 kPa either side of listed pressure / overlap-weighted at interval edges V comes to 17.32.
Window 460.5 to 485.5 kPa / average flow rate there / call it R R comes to 15.9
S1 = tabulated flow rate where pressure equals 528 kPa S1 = 14.61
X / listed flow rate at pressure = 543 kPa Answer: 13.3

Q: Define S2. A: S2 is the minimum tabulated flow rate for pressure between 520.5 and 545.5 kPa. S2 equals 13.3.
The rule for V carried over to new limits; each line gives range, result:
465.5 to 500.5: 16.54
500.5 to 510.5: 13.89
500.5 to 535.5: 14.61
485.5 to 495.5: 15.23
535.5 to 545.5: 14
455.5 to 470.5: 15.94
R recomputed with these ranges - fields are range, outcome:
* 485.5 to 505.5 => 14.4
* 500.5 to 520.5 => 13.8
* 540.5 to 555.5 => 13.4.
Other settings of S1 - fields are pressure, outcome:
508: 13.86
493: 14.44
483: 15.29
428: 16.49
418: 16.25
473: 15.95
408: 13.3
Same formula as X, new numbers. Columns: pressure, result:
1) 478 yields 16.54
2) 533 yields 13.64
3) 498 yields 14.11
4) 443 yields 16.8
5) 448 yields 16.3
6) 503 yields 13.89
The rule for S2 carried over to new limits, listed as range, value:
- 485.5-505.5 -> 13.89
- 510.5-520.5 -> 13.15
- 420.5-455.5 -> 15.69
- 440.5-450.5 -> 16.3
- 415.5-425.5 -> 16.25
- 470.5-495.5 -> 14.44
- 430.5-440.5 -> 16.46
